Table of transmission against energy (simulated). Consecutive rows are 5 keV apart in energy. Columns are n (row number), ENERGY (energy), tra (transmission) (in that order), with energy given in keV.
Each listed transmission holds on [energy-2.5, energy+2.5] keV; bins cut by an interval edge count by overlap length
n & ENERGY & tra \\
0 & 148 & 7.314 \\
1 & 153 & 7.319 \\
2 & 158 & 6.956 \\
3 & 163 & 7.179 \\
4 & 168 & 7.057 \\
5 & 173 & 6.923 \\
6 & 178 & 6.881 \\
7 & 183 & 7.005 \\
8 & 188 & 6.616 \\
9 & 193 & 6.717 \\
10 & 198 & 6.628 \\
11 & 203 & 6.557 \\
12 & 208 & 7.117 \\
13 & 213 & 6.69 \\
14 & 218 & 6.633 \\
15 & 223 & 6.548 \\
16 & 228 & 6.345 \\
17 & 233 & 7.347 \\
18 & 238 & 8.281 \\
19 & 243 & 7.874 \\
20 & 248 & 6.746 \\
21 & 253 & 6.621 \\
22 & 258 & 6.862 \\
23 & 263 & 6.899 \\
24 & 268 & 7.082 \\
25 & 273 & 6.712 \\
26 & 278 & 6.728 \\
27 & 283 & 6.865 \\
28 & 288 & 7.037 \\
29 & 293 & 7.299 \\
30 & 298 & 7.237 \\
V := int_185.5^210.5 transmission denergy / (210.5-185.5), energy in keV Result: 6.73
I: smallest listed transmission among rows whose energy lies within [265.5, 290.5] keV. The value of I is 6.712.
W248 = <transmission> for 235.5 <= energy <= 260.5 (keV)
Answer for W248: 7.28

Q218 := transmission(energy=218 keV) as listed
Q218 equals 6.633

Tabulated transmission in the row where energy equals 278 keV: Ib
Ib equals 6.728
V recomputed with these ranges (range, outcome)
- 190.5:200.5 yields 6.67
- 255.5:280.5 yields 6.86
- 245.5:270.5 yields 6.84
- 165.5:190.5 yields 6.9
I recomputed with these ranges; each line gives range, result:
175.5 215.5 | 6.557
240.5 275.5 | 6.621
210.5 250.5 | 6.345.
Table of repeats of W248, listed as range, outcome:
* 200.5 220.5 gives 6.75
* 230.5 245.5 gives 7.83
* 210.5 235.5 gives 6.71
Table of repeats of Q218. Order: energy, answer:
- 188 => 6.616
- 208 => 7.117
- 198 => 6.628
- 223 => 6.548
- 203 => 6.557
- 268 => 7.082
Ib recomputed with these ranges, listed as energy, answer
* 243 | 7.874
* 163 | 7.179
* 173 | 6.923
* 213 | 6.69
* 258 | 6.862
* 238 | 8.281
